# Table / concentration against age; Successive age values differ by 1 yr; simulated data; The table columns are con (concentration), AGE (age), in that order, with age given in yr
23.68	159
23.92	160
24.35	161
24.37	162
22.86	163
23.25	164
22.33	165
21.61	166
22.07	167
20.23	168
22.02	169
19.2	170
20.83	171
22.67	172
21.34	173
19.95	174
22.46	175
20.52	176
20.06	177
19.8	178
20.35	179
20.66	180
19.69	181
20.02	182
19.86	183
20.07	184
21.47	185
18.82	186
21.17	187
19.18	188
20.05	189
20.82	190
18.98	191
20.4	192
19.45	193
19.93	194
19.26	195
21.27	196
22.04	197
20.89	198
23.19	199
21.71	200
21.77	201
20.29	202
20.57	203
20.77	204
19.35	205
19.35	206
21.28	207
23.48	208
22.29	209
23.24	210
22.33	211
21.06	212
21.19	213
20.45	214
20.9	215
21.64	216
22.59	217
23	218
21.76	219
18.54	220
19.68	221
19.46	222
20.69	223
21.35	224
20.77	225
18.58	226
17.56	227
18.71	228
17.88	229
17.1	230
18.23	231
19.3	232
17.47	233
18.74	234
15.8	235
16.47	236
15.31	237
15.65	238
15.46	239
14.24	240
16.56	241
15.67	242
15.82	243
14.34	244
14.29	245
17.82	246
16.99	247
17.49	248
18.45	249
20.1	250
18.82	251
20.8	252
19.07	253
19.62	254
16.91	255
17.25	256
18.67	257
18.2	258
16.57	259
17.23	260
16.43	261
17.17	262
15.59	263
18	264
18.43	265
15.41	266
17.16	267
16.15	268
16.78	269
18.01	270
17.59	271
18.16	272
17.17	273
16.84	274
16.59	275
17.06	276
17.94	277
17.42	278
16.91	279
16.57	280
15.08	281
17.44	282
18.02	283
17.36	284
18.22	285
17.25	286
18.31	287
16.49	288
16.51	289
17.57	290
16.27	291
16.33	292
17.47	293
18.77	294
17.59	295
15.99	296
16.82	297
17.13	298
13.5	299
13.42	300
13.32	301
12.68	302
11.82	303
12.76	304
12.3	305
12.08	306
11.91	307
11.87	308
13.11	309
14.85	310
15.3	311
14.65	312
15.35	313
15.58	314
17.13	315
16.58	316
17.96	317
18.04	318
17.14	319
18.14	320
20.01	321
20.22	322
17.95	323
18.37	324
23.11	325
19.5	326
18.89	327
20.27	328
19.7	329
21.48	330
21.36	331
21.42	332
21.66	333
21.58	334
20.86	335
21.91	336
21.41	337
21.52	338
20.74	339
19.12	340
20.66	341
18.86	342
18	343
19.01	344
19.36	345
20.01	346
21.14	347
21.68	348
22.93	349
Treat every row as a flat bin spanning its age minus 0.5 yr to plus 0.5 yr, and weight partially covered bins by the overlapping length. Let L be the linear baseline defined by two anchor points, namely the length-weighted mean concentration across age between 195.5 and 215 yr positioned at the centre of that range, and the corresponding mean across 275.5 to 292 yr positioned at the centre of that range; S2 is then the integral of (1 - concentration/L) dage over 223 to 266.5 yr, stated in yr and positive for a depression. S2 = 3.9 yr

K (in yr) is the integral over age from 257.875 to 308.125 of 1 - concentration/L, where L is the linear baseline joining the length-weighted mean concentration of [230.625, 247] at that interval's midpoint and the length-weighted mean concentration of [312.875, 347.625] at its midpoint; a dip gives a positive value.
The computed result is 4.5 yr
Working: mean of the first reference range 16.3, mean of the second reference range 19.6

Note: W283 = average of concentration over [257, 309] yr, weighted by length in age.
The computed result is 16.2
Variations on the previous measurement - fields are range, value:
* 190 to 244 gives 19.6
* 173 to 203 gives 20.5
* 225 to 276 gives 17.3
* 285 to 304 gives 15.9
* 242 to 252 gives 17.2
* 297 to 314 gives 13.7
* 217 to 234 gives 19.5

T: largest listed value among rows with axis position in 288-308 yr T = 18.77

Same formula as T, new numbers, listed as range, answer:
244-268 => 20.8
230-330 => 23.11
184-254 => 23.48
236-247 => 17.82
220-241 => 21.35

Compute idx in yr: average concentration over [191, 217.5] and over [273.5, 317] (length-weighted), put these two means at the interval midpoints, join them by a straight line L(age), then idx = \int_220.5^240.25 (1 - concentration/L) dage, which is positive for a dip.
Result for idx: 1.7 yr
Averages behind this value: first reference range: 21.1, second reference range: 15.8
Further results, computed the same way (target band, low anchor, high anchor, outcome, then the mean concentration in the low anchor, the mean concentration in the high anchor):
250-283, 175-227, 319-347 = 4.80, 20.7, 20.2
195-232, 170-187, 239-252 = -4.10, 20.5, 16.8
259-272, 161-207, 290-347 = 1.27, 20.9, 17.6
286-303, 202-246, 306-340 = 2.32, 19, 18.4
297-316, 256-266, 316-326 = 4.66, 17.3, 18.9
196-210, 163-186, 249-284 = -1.06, 20.9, 17.5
